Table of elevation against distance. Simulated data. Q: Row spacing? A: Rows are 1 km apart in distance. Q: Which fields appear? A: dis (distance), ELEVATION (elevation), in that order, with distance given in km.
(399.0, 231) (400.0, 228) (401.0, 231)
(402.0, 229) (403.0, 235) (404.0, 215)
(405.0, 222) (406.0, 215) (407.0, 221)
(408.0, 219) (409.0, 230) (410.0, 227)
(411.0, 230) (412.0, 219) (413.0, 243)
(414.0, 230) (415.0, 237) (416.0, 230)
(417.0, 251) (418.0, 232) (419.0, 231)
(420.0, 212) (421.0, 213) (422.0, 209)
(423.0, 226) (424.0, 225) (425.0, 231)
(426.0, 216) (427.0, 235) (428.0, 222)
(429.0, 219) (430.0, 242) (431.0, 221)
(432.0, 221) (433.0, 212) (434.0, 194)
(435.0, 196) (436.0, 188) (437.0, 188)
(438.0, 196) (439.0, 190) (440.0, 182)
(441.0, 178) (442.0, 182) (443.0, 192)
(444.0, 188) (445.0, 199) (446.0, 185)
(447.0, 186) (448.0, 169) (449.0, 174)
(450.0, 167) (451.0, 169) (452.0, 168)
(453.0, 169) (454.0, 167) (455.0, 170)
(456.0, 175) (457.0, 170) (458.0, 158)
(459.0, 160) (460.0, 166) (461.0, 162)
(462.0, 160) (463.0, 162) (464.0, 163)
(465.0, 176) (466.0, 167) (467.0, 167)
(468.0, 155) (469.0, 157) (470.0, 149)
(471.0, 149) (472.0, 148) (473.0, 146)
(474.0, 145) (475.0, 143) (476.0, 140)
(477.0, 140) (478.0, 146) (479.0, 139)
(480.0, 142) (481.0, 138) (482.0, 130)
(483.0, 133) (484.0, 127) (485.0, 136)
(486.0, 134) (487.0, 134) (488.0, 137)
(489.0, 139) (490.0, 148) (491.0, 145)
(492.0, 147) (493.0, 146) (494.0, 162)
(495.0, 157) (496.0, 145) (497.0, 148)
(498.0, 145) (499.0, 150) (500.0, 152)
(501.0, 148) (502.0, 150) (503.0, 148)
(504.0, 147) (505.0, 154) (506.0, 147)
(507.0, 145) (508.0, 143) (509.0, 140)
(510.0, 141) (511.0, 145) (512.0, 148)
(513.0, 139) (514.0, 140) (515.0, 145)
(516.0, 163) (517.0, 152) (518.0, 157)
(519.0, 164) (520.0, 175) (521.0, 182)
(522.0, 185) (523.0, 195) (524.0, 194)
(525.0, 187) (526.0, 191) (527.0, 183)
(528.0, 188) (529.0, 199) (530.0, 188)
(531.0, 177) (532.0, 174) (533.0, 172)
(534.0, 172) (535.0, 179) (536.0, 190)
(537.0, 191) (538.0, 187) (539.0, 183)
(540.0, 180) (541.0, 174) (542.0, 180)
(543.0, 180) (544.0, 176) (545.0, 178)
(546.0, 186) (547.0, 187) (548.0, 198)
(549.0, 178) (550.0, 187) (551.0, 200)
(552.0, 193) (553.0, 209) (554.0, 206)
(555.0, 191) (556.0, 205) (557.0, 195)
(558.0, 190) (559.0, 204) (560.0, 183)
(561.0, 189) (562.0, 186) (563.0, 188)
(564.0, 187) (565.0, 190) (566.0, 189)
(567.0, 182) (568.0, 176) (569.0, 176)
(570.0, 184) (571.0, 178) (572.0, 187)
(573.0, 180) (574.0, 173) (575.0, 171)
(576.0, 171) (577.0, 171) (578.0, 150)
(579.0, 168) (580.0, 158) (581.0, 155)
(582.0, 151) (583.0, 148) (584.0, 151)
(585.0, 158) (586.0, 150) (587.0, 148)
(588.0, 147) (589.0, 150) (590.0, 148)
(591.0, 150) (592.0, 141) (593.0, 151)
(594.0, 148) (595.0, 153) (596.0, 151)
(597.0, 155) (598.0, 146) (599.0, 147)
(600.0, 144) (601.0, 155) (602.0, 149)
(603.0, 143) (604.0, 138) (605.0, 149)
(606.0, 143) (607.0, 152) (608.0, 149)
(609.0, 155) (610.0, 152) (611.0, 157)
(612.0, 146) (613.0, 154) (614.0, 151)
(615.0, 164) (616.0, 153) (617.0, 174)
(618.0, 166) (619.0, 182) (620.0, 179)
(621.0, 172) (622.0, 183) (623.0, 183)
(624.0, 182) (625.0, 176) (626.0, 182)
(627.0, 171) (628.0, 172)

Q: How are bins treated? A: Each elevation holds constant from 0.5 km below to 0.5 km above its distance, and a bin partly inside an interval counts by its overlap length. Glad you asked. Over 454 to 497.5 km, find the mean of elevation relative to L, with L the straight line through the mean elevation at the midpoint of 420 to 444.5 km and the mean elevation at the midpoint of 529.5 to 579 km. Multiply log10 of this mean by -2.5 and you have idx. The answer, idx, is 0.30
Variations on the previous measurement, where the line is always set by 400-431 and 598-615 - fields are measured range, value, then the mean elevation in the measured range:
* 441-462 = 0.217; 174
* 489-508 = 0.283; 149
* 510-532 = 0.079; 171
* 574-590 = 0.018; 157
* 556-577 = -0.115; 184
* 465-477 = 0.320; 152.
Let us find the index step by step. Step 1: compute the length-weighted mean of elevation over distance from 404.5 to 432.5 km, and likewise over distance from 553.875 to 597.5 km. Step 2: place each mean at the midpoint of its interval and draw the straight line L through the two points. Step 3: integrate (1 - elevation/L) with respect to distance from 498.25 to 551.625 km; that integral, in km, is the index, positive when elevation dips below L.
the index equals 4.9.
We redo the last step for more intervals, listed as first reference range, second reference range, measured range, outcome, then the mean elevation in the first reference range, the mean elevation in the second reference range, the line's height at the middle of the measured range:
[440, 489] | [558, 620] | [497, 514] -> 1.4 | 159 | 162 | 160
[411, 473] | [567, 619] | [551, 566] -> -2.6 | 192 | 157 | 165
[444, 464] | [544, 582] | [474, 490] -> 3.3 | 171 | 183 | 174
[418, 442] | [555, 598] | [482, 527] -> 8.6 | 211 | 169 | 189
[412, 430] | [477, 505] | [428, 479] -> 3.9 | 227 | 144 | 188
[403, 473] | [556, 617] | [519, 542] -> -1.1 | 196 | 163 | 175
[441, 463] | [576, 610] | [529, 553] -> -3.7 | 173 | 151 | 159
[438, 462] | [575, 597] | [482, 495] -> 2.2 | 175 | 154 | 169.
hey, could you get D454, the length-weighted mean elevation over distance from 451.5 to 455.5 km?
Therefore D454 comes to 168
